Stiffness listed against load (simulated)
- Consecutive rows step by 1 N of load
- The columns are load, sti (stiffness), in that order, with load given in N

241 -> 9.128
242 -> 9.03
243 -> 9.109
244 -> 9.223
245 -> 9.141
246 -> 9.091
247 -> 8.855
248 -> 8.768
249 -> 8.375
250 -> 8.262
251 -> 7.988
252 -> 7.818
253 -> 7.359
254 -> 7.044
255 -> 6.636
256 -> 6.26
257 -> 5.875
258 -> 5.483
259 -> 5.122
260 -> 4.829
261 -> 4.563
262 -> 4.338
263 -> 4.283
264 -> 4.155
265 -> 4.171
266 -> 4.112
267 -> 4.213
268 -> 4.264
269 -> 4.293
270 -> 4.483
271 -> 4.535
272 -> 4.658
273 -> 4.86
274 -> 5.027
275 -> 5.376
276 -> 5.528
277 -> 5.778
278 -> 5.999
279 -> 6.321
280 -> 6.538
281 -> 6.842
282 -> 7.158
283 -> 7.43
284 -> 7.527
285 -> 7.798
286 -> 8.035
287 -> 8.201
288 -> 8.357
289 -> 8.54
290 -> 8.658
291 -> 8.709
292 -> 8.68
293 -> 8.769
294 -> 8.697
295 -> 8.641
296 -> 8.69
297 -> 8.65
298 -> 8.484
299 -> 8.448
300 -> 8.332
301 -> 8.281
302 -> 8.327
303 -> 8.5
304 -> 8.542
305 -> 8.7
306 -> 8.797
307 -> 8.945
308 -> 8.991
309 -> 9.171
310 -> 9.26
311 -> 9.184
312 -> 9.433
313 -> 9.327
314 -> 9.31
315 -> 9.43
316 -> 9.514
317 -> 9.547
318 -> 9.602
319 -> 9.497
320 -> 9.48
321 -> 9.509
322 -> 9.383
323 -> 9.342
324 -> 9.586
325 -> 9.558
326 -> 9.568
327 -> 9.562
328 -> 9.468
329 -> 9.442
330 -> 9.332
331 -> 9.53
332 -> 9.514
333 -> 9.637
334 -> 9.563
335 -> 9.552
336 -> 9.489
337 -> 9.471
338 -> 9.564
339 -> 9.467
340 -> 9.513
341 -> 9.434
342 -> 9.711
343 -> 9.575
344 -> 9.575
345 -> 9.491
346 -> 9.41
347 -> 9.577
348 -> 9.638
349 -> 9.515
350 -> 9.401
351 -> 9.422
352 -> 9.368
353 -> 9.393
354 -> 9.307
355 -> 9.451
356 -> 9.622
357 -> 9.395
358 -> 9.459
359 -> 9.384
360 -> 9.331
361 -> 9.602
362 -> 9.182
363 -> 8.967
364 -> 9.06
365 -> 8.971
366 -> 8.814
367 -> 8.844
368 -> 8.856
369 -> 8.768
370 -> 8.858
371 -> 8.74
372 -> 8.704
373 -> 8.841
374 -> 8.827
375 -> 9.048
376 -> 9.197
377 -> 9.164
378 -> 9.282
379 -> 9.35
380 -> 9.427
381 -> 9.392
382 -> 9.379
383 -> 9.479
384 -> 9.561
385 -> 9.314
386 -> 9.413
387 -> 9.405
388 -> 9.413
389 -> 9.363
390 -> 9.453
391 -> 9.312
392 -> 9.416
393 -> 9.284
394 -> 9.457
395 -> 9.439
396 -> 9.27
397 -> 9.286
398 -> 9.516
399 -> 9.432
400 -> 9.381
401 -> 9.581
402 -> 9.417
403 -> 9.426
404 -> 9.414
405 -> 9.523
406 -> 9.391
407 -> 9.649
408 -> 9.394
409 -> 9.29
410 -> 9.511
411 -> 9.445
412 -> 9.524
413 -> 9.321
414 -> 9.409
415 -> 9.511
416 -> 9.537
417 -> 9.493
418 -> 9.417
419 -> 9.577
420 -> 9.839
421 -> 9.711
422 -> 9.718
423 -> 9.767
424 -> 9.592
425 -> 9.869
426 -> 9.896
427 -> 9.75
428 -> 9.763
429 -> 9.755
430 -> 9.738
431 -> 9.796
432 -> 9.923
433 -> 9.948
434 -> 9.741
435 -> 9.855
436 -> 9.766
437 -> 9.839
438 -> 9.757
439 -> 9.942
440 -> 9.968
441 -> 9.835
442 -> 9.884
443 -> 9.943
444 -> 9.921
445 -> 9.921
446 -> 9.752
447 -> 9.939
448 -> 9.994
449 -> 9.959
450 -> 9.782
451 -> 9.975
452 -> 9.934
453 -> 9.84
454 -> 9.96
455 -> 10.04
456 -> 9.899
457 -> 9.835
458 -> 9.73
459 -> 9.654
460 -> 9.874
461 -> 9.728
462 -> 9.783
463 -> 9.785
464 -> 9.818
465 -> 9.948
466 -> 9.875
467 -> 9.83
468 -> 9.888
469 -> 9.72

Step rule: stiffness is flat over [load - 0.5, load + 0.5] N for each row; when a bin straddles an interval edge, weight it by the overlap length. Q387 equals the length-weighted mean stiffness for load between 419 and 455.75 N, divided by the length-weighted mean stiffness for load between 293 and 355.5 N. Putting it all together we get 1.1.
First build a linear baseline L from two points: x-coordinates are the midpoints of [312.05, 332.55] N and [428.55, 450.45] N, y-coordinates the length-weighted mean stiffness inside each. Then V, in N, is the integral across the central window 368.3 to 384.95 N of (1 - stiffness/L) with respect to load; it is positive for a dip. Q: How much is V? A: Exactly 0.91 N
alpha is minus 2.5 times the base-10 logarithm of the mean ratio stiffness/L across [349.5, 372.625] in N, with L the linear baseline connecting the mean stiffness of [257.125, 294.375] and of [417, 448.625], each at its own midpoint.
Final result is -0.13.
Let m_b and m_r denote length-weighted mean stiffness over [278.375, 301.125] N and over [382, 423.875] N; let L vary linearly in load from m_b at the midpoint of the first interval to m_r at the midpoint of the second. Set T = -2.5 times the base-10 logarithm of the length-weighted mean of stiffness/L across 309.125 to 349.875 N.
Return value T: -0.11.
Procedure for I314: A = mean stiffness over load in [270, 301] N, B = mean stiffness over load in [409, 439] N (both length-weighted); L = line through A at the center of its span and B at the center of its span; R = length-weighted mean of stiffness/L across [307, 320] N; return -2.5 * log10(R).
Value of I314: -0.201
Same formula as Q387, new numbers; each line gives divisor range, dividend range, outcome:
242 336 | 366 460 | 1.23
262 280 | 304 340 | 1.93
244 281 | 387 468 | 1.61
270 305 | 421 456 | 1.33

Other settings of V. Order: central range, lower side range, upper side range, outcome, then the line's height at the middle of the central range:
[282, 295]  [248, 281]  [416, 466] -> -4.3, 6.21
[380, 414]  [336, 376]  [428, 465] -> 0.4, 9.54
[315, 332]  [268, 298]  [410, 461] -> -3.9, 7.72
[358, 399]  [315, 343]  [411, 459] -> 1.8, 9.64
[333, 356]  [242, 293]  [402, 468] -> -4.1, 8.05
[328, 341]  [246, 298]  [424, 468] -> -2.9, 7.78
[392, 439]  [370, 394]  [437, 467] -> -0.2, 9.55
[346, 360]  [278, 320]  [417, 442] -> -0.6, 9.04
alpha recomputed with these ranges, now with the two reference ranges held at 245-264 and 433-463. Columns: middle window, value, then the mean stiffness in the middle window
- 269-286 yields 0.18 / 6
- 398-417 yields -0.03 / 9.46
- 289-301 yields -0.17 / 8.6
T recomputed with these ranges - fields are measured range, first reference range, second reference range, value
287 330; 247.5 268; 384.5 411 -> -0.24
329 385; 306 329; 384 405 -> 0.01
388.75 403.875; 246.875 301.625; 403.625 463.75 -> -0.04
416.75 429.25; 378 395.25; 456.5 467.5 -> -0.01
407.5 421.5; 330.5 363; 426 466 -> 0.03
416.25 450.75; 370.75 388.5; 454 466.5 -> -0.02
